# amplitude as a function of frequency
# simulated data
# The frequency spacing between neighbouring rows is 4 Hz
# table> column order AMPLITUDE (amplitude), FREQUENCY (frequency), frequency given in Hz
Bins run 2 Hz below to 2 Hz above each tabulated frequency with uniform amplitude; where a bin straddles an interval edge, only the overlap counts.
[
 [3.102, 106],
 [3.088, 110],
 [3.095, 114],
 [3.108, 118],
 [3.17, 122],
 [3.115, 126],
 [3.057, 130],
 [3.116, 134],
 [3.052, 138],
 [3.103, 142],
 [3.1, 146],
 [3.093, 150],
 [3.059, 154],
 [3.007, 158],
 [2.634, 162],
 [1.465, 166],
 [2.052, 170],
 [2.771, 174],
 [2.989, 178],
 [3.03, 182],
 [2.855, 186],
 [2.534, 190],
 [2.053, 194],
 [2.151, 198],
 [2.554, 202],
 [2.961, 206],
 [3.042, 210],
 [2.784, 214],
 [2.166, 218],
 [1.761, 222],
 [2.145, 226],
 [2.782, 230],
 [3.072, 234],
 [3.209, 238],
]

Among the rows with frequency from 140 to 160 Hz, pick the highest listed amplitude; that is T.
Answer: 3.103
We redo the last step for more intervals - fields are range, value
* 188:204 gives 2.554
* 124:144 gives 3.116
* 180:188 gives 3.03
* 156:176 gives 3.007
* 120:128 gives 3.17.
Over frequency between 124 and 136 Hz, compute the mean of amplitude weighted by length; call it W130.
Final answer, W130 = 3.1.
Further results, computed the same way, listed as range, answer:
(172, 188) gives 2.91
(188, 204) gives 2.32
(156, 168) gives 2.37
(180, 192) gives 2.81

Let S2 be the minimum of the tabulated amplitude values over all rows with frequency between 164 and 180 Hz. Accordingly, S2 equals 1.465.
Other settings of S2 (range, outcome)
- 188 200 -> 2.053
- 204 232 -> 1.761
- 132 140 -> 3.052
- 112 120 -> 3.095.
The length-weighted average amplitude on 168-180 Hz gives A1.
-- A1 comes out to 2.6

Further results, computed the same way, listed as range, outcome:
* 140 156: 3.09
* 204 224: 2.54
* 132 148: 3.09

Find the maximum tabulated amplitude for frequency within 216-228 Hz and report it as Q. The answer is 2.166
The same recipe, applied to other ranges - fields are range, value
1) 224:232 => 2.782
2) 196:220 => 3.042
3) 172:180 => 2.989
